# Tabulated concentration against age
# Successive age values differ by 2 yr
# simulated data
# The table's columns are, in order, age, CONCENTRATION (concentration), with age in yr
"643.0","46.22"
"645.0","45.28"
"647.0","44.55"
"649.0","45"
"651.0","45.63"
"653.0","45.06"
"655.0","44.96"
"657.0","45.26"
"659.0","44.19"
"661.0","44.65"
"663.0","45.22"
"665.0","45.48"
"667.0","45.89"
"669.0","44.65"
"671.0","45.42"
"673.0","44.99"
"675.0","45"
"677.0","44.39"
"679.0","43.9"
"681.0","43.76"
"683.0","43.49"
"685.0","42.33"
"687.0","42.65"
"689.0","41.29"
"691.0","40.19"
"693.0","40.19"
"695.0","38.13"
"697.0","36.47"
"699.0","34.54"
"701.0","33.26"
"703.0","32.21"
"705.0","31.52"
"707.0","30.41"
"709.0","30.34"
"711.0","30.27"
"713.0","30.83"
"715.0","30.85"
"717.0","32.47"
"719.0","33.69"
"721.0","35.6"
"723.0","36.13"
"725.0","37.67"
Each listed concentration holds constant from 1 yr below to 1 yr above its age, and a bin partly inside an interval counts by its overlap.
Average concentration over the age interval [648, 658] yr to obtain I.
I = 45.2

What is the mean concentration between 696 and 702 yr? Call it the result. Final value 34.8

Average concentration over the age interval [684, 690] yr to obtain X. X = 42.1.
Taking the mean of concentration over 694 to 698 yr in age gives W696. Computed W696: 37.3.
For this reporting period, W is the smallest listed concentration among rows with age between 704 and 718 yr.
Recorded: 30.27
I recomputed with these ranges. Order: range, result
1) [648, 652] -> 45.3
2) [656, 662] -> 44.7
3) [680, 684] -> 43.6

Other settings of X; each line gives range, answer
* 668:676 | 45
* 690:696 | 39.5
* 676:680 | 44.1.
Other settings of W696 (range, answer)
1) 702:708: 31.4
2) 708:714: 30.5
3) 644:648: 44.9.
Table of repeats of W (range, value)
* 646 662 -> 44.19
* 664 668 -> 45.48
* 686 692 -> 40.19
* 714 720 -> 30.85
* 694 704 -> 32.21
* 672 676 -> 44.99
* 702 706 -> 31.52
